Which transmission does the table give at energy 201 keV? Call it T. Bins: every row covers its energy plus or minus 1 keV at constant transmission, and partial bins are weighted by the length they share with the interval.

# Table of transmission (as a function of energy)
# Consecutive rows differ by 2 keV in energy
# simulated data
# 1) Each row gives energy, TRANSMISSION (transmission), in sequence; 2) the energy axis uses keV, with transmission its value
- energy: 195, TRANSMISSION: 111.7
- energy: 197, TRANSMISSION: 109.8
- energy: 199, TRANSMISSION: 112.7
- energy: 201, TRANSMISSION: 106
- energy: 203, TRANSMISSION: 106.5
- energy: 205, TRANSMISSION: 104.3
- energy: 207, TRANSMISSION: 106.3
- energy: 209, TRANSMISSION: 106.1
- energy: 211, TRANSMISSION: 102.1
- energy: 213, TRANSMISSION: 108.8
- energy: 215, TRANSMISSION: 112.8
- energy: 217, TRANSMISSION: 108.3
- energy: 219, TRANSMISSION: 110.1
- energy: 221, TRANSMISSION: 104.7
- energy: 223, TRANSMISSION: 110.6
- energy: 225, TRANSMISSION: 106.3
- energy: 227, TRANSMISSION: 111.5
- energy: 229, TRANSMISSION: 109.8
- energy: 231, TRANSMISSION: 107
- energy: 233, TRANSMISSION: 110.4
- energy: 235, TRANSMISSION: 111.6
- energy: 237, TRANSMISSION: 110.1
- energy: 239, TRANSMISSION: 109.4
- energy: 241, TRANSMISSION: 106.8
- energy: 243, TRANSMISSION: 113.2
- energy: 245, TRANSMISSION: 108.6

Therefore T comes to 106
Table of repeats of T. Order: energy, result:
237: 110.1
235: 111.6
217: 108.3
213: 108.8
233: 110.4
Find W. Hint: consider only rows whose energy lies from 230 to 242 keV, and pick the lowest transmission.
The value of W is 106.8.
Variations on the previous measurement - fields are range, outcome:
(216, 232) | 104.7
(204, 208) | 104.3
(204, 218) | 102.1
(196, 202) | 106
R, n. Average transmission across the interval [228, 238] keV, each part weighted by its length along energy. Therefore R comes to 110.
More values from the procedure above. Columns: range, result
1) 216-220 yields 109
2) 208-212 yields 104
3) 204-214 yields 106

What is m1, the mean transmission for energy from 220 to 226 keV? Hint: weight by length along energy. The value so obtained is 107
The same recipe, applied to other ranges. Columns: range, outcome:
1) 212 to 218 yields 110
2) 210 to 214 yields 105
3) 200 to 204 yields 106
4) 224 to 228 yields 109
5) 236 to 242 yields 109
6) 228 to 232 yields 108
